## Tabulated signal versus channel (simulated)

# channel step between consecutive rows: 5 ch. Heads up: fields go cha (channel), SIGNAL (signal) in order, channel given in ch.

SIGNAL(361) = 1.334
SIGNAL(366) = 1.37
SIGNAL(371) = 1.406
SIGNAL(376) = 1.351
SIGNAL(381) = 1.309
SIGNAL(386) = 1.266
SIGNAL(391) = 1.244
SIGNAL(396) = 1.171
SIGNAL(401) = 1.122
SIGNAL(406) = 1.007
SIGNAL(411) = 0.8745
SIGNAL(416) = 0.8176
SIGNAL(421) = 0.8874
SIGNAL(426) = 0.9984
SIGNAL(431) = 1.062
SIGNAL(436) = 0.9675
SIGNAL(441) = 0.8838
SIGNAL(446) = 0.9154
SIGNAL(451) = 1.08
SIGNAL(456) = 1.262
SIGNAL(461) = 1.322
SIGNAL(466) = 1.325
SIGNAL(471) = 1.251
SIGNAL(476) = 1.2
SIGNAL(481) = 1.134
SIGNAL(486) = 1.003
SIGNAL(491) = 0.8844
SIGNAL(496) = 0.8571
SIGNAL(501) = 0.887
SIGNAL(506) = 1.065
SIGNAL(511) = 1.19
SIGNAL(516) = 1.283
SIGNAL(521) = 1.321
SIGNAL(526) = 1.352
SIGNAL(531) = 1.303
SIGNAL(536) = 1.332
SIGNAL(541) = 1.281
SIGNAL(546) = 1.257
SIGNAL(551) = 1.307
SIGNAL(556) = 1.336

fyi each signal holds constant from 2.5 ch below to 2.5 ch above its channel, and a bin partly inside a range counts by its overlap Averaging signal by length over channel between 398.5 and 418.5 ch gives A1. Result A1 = 0.955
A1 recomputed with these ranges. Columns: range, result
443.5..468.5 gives 1.18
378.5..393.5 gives 1.27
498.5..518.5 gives 1.11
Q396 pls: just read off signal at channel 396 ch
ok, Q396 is 1.171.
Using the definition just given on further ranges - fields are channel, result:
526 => 1.352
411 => 0.8745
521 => 1.321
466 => 1.325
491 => 0.8844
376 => 1.351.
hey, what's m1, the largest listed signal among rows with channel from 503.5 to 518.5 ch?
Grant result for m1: 1.283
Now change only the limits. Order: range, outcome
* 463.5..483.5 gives 1.325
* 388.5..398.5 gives 1.244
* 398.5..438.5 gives 1.122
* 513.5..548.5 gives 1.352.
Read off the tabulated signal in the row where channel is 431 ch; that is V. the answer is 1.062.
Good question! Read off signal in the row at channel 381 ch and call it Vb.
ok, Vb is 1.309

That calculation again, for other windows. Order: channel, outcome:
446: 0.9154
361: 1.334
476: 1.2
